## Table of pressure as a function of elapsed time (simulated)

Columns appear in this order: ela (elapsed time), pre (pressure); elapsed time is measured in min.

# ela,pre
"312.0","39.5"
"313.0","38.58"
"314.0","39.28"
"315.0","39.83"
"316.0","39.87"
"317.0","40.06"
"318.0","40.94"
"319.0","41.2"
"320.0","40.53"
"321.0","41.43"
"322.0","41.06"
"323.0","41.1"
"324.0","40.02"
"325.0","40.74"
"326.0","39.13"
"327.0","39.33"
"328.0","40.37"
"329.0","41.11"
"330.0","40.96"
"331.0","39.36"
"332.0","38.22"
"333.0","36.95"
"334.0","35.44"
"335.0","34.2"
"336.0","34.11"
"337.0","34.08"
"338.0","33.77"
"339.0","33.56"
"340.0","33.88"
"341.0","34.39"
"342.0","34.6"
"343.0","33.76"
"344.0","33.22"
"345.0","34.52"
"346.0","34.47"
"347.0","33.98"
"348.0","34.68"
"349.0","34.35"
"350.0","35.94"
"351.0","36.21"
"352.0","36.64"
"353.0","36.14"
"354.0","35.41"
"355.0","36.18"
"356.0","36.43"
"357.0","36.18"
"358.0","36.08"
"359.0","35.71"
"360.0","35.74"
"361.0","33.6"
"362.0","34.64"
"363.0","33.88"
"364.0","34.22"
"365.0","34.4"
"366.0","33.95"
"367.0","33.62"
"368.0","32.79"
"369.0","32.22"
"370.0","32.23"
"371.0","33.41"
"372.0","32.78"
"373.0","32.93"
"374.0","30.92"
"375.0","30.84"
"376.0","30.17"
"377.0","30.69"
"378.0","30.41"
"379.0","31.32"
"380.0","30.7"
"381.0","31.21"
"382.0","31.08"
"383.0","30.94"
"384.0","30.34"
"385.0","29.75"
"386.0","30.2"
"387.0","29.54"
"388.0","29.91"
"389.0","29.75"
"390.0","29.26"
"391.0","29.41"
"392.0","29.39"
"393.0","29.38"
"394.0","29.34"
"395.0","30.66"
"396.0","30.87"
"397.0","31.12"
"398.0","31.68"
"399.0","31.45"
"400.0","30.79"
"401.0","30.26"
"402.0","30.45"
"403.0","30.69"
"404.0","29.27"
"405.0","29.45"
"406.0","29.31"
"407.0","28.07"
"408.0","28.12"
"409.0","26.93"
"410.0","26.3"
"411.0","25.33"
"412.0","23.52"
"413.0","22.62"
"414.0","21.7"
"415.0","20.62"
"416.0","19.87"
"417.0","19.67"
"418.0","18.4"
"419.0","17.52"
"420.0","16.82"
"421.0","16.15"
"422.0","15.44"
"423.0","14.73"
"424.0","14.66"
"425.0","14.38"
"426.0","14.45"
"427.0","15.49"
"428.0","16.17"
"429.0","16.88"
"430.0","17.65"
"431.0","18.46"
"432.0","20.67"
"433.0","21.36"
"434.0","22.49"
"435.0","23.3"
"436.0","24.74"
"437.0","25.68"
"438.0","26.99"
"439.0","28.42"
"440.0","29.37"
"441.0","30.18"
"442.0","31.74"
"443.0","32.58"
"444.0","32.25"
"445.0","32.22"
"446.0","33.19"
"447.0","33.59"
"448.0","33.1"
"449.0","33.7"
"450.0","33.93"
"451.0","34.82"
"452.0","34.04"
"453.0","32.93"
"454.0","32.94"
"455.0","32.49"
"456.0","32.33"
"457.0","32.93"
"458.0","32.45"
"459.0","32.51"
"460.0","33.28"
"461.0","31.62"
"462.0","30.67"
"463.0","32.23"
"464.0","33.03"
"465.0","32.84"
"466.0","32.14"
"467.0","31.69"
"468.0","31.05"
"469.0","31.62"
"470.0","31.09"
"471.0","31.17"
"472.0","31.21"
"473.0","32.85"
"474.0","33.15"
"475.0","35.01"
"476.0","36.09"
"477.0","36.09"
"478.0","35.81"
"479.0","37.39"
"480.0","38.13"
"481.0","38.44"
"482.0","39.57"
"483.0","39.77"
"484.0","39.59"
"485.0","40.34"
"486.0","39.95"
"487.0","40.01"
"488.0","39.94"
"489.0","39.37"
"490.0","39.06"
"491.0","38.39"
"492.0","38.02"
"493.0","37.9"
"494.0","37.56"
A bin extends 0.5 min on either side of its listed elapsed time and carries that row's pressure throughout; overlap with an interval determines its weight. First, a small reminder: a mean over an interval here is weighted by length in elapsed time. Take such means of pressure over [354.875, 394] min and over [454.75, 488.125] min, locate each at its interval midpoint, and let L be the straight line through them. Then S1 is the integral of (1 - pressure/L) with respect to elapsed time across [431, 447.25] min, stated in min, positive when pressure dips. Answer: 3.0 min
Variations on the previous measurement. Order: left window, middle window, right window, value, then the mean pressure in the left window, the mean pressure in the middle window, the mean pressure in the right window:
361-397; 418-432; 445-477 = 6.9 min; 31.4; 16.3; 32.8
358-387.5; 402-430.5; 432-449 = 8.4 min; 32.3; 21.2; 28.7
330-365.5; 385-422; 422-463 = 4.7 min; 35.2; 26.7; 27.1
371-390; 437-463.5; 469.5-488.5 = 2.2 min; 30.8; 32.1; 36.6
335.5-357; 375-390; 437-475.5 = 1.6 min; 34.8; 30.4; 32.1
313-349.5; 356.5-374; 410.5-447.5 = -0.9 min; 37.5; 33.9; 22.4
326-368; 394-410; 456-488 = 2.4 min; 35.6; 29.8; 34.7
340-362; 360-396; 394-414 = 0.4 min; 35.1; 31.5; 28.6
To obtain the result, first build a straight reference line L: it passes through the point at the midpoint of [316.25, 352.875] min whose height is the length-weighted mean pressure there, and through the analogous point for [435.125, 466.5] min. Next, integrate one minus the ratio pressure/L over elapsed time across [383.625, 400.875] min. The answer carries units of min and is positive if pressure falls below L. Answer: 2.1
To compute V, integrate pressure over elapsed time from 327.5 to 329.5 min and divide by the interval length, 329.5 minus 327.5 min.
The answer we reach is 40.7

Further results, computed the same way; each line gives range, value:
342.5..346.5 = 34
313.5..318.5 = 40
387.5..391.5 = 29.6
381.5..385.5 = 30.5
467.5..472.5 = 31.2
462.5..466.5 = 32.6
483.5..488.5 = 40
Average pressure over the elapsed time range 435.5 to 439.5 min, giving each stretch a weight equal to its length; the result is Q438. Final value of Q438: 26.5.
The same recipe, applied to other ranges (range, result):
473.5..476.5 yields 34.8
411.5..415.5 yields 22.1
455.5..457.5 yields 32.6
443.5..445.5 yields 32.2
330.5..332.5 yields 38.8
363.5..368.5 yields 33.8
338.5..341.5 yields 33.9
